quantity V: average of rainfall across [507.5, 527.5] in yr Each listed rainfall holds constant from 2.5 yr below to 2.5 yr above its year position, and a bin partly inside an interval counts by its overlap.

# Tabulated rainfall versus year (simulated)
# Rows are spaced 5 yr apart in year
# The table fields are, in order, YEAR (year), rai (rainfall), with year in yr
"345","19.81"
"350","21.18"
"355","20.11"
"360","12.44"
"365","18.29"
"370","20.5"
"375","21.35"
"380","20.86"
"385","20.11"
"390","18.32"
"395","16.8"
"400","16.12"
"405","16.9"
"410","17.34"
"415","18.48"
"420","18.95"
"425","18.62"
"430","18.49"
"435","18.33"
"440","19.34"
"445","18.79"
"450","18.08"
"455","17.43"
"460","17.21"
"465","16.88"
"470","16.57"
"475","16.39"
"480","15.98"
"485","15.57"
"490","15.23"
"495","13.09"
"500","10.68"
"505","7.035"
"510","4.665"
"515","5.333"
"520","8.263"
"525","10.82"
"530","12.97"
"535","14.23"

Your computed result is 7.27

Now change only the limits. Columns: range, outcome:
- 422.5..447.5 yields 18.7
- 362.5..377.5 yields 20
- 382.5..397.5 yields 18.4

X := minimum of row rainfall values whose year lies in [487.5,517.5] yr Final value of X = 4.665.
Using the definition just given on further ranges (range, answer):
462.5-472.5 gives 16.57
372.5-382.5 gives 20.86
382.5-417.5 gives 16.12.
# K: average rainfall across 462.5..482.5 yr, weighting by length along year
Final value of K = 16.5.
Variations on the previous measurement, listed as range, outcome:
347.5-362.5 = 17.9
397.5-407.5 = 16.5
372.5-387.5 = 20.8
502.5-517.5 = 5.68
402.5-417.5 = 17.6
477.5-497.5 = 15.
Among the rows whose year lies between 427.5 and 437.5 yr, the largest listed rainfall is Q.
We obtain 18.49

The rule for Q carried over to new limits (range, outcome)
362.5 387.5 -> 21.35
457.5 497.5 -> 17.21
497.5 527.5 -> 10.82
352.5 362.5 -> 20.11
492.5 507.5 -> 13.09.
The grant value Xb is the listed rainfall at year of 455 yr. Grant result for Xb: 17.43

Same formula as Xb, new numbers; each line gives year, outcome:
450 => 18.08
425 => 18.62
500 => 10.68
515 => 5.333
